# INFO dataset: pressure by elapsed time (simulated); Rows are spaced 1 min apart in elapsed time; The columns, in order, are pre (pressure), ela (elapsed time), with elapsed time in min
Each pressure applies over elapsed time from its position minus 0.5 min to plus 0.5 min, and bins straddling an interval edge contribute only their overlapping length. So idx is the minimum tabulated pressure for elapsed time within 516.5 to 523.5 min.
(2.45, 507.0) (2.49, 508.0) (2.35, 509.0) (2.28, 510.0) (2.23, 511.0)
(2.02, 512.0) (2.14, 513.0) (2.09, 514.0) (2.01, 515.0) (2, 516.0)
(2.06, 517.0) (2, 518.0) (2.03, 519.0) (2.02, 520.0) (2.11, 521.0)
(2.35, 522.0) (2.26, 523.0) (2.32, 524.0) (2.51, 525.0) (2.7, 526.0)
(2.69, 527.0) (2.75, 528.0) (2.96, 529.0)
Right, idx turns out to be 2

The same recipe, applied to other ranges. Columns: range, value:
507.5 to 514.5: 2.02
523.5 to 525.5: 2.32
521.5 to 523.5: 2.26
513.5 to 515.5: 2.01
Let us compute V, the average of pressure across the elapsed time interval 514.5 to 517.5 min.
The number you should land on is 2.02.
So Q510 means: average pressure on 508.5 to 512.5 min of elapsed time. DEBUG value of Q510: 2.22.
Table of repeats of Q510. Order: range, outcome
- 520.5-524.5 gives 2.26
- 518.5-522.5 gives 2.13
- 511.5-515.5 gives 2.06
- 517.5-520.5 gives 2.02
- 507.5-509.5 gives 2.42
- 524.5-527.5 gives 2.63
